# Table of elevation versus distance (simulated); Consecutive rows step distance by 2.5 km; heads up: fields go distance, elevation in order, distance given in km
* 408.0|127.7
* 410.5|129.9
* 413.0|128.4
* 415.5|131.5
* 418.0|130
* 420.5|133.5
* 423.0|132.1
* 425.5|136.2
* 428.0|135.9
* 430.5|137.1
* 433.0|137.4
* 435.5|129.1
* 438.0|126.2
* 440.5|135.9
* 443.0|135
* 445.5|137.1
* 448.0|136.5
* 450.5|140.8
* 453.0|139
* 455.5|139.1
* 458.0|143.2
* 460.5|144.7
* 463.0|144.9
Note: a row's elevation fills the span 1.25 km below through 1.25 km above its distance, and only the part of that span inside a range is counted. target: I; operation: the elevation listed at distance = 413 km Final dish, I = 128.4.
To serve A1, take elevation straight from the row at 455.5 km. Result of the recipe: 139.1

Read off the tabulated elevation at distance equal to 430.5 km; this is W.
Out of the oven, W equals 137.1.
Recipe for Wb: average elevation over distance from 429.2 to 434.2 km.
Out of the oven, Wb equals 137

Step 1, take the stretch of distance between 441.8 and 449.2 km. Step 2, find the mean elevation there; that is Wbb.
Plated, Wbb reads 136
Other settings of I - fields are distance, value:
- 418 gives 130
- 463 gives 144.9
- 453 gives 139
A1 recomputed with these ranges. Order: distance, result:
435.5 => 129.1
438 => 126.2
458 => 143.2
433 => 137.4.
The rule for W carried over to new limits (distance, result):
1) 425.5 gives 136.2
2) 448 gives 136.5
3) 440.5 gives 135.9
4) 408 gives 127.7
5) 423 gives 132.1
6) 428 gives 135.9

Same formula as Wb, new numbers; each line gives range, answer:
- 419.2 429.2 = 134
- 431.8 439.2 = 131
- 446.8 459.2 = 140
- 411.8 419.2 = 130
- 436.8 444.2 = 132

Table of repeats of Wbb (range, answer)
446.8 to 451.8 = 139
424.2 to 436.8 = 135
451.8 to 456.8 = 139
